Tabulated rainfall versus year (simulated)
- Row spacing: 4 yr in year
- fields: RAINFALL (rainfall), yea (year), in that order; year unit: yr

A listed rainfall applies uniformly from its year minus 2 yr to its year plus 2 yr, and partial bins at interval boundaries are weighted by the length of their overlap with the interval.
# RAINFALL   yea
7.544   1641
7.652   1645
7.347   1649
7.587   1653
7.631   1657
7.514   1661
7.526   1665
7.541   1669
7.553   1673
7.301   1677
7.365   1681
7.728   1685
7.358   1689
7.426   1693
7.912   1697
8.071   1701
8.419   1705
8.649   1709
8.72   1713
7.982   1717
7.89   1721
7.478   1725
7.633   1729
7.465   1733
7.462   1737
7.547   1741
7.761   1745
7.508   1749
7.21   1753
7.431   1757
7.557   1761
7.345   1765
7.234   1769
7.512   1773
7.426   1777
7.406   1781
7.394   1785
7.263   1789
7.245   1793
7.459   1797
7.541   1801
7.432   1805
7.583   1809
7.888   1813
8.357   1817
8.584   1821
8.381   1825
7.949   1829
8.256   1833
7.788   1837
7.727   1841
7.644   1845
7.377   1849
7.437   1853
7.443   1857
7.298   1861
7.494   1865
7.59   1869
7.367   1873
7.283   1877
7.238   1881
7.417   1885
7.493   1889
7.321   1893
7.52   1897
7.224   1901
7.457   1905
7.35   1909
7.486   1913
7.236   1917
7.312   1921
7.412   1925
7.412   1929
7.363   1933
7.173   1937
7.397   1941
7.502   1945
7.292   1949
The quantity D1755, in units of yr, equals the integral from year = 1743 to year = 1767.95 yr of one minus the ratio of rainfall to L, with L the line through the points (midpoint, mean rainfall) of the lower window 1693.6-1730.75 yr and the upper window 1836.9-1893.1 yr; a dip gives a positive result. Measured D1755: 1.4 yr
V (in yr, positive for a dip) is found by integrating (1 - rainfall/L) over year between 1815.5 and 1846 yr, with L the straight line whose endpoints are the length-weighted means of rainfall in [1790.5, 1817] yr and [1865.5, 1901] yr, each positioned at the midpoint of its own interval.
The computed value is -2.3 yr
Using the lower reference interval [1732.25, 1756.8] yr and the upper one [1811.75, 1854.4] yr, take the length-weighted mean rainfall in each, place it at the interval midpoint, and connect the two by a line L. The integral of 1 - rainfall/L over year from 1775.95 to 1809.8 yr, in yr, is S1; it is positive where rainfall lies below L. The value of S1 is 1.5 yr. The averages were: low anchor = 7.49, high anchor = 7.95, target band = 7.41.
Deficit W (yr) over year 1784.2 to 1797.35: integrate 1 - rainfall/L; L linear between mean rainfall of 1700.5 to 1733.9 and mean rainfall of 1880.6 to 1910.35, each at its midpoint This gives 0.77 yr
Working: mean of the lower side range 8.05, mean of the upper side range 7.39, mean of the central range 7.32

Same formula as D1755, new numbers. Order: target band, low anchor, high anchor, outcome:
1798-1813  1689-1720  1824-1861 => 0.5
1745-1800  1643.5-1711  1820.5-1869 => 2.3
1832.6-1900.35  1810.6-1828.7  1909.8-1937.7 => 3.1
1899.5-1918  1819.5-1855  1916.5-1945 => 0.3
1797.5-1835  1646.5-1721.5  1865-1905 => -2.3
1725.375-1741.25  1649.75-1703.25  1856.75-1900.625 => 0.0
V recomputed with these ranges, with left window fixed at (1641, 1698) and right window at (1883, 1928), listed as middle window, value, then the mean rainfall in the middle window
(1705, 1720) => -1.8 yr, 8.41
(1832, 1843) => -0.7 yr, 7.89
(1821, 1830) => -1.0 yr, 8.28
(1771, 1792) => 0.2 yr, 7.39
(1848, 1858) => 0.0 yr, 7.42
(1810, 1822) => -1.2 yr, 8.19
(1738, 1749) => -0.2 yr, 7.61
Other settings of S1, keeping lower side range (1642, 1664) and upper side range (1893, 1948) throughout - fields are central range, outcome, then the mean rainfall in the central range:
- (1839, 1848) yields -0.3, 7.65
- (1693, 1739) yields -2.7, 7.95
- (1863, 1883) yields 0.0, 7.39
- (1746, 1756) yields 0.1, 7.41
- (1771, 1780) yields 0.0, 7.46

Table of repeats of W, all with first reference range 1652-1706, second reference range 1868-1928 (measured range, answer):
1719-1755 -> 0.04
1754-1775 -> 0.34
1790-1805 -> 0.17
